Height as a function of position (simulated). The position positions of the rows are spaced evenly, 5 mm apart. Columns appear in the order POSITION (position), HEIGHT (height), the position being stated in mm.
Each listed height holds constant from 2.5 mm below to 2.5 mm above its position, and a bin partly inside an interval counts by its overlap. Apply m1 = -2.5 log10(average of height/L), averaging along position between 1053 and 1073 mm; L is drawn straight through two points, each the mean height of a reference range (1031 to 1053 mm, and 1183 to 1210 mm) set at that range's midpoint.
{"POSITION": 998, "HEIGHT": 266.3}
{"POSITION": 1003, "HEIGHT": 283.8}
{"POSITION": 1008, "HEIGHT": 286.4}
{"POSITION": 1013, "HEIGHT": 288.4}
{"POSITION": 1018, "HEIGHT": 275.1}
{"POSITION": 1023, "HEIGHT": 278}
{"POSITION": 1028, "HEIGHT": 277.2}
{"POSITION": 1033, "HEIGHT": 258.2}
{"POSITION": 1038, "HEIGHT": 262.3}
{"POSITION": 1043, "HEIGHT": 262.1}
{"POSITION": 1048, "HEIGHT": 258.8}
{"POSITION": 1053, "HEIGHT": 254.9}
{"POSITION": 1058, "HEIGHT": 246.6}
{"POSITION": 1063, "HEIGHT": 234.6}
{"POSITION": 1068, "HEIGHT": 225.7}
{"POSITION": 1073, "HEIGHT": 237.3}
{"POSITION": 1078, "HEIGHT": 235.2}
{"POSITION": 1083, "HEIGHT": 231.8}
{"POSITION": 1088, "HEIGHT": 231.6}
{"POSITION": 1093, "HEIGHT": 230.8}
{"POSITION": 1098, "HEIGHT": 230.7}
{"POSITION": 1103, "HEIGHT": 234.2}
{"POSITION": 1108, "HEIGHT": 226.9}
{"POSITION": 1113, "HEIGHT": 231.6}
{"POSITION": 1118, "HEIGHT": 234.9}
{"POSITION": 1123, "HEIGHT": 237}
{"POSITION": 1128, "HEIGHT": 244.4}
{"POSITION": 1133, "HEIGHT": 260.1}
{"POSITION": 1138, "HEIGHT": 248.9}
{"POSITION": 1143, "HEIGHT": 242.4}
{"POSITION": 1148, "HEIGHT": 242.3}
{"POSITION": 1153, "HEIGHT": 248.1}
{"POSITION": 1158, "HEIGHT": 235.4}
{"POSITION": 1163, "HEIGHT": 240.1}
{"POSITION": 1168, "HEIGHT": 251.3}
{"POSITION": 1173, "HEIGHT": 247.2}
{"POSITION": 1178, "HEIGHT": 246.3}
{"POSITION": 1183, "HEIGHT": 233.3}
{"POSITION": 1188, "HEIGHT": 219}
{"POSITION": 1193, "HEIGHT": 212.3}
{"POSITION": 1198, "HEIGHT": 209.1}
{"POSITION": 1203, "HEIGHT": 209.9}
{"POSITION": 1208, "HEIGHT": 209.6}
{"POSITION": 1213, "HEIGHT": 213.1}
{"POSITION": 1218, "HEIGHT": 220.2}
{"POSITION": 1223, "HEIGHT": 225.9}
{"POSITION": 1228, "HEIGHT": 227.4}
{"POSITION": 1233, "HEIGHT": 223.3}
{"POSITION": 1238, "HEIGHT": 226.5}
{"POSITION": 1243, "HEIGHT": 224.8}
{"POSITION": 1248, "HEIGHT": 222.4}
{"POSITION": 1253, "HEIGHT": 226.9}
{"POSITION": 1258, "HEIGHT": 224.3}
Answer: 0.07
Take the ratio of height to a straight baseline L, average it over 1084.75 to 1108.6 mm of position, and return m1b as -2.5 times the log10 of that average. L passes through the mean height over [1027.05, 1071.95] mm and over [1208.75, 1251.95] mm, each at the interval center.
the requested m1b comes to 0.06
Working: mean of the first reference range 252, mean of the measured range 231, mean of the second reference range 223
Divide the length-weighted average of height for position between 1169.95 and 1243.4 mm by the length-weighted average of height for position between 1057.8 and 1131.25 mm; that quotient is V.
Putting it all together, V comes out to 0.95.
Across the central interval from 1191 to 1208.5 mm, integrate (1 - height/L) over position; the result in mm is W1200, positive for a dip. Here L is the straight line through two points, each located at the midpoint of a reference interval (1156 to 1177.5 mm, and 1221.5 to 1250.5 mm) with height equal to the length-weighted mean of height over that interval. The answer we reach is 1.8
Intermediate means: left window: 244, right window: 225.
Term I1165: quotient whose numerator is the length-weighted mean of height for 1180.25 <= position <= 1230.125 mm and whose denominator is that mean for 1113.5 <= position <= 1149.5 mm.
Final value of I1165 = 0.9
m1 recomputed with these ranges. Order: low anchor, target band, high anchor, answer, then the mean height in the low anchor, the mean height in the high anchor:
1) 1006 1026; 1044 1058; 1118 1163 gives 0.064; 282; 244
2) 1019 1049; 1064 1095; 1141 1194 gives 0.111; 267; 239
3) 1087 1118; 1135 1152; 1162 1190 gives -0.042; 231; 240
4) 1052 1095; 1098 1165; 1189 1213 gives -0.073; 236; 211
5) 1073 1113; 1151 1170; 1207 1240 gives -0.079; 232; 221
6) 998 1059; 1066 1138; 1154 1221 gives 0.063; 270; 227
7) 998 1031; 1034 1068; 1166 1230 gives 0.074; 280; 225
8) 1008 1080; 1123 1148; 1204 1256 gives -0.031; 258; 222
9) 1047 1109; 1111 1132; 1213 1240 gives -0.028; 237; 224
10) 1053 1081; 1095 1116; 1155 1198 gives 0.025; 238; 234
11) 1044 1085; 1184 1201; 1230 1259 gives 0.071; 242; 225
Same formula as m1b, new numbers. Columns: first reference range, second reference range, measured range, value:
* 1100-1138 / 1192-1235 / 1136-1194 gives -0.05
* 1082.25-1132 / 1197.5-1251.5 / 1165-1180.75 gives -0.10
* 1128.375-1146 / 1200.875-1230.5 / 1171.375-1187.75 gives -0.03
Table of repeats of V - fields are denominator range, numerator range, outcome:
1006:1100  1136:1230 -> 0.91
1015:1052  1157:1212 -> 0.85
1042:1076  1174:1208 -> 0.91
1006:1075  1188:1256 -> 0.84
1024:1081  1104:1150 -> 0.96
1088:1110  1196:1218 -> 0.92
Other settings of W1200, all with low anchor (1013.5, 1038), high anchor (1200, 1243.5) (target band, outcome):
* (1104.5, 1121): 1.16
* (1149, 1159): -0.20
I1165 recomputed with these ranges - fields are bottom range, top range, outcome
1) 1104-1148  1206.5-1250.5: 0.92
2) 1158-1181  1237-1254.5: 0.92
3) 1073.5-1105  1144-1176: 1.05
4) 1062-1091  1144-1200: 1.01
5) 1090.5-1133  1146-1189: 1.02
